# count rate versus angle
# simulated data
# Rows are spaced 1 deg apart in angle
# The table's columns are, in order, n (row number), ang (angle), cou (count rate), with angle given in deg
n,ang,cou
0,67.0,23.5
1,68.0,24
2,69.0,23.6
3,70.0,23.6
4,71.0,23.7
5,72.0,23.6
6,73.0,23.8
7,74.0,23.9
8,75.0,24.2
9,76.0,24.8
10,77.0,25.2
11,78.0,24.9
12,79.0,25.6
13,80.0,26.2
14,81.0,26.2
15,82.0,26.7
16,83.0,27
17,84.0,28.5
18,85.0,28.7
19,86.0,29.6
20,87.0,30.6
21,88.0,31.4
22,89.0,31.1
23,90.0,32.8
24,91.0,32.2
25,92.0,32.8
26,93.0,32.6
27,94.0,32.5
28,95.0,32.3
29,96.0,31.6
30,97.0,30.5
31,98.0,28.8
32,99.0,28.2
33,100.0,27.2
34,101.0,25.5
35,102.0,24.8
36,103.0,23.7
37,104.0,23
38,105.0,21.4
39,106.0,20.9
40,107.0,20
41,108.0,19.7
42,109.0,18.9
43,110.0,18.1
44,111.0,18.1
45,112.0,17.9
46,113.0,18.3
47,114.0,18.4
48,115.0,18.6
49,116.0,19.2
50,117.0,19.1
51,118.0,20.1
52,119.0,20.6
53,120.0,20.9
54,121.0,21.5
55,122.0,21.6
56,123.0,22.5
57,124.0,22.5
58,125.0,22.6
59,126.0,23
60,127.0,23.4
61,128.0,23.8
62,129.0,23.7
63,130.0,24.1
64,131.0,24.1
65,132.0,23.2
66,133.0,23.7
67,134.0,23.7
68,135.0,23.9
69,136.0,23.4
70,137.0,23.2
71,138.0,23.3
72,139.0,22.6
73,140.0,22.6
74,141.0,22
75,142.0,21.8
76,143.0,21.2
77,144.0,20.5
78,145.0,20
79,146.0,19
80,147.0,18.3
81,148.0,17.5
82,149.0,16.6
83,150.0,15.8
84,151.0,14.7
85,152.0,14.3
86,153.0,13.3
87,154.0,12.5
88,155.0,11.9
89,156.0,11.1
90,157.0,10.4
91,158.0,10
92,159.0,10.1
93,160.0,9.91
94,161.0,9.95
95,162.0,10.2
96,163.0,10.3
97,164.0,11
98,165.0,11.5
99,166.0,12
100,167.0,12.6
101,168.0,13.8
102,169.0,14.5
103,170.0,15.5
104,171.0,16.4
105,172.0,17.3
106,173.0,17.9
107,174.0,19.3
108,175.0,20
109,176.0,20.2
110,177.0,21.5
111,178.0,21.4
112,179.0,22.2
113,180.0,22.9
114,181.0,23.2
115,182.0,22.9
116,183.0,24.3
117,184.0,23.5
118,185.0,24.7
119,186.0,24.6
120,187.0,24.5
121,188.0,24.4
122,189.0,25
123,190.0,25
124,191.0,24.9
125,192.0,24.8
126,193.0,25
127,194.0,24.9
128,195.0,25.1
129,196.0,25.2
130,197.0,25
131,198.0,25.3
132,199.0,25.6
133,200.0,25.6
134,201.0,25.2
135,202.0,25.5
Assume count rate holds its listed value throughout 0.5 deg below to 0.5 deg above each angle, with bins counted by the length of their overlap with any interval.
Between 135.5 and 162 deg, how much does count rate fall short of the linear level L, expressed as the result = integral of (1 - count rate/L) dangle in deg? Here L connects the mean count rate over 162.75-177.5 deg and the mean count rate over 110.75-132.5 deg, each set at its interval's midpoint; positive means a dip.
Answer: 2.5 deg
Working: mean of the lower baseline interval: 21.3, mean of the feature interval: 16.6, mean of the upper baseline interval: 15.7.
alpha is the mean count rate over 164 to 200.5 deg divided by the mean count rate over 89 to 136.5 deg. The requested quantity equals 0.89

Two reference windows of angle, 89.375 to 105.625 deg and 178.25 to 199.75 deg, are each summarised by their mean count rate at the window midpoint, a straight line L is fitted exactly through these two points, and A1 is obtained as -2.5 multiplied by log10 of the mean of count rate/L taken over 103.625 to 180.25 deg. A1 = 0.40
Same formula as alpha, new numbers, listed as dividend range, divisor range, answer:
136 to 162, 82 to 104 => 0.56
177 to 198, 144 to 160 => 1.67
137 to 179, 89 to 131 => 0.67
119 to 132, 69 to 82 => 0.92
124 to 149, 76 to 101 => 0.76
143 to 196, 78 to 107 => 0.64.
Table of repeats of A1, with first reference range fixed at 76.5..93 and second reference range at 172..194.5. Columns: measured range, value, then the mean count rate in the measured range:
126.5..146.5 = 0.14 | 22.7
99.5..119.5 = 0.30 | 20.7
